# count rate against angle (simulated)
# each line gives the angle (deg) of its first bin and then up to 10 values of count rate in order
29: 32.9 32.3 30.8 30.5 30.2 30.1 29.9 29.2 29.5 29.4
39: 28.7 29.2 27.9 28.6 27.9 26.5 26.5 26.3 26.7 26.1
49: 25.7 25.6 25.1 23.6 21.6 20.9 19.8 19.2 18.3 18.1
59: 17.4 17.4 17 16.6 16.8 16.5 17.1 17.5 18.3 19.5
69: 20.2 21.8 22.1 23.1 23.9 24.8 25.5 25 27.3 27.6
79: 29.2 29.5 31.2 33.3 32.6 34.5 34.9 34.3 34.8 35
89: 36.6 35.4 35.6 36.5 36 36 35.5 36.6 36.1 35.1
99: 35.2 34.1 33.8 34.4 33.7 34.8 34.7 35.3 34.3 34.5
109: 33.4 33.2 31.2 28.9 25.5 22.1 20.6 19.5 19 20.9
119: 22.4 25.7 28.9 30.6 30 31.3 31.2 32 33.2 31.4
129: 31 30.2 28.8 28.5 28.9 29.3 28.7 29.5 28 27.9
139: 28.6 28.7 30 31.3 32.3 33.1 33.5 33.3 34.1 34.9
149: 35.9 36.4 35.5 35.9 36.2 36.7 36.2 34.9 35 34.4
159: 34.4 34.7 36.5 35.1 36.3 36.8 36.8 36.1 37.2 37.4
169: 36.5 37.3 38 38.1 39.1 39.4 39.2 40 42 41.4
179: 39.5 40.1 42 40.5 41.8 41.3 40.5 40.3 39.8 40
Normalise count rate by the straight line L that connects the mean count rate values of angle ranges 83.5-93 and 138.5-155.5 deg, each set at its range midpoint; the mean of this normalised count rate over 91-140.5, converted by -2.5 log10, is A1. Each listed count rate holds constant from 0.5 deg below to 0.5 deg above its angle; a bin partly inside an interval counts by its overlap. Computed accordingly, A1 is 0.13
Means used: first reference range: 35.3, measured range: 30.6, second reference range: 33.7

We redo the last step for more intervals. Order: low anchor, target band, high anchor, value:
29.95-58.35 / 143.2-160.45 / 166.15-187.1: 0.06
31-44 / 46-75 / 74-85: 0.37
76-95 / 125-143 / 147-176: 0.18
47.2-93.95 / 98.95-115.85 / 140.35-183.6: -0.05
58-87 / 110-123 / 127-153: 0.15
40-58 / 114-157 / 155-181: 0.13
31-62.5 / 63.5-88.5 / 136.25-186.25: 0.06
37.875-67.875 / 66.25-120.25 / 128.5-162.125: -0.12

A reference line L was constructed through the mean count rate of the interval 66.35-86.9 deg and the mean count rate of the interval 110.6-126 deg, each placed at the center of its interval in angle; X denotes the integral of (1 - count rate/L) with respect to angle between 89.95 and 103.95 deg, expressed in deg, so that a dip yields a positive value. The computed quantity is -4.6 deg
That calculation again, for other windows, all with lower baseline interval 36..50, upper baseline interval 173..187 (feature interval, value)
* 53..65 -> 4.5 deg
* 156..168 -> 0.9 deg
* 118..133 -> 2.6 deg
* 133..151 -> 2.6 deg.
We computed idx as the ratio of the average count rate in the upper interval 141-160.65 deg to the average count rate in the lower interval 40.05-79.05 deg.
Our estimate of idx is 1.5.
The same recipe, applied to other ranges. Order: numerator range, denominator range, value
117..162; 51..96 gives 1.21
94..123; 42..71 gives 1.43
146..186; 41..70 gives 1.74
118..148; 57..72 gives 1.63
